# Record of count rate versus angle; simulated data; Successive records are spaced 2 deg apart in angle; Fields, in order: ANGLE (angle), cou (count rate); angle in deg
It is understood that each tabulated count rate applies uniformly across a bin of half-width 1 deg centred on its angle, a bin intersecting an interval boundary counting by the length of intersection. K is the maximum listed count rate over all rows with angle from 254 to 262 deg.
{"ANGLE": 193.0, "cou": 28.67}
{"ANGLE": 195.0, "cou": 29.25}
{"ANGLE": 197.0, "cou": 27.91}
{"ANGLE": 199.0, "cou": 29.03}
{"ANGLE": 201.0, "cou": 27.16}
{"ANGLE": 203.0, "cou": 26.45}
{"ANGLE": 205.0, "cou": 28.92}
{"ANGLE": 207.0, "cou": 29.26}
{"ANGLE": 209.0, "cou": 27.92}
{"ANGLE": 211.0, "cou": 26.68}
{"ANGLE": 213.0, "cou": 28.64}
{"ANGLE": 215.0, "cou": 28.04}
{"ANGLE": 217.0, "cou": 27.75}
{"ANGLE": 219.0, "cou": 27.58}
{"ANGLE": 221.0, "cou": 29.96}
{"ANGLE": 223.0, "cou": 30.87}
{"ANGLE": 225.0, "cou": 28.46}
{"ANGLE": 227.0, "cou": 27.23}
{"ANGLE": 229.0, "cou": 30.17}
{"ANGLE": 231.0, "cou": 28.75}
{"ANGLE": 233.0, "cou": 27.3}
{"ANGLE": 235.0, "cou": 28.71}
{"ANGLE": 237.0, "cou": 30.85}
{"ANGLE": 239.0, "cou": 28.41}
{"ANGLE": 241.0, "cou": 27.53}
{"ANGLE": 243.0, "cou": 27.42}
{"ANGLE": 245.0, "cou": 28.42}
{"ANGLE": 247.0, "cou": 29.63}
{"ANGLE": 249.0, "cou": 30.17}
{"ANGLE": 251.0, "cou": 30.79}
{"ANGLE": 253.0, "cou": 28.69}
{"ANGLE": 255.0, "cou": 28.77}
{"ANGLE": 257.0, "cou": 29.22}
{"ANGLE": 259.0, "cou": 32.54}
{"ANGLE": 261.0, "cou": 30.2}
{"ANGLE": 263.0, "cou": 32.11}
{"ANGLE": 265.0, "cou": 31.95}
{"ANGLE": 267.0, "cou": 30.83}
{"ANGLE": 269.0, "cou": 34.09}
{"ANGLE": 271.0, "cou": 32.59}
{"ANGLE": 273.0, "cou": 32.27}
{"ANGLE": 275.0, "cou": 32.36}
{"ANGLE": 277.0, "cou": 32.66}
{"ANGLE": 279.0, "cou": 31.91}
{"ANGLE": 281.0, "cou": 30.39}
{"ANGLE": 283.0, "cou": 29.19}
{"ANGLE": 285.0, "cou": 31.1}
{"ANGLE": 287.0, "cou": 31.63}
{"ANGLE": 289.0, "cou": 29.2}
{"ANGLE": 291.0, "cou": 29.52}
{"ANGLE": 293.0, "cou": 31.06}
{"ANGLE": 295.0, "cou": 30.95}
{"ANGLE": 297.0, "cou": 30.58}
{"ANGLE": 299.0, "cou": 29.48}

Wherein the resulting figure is 32.54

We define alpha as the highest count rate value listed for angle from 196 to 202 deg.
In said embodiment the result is 29.03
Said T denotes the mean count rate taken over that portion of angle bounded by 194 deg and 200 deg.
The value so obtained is 28.7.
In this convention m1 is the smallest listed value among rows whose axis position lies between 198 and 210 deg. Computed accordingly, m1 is 26.45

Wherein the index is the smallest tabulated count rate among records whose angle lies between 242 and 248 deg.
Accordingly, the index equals 27.42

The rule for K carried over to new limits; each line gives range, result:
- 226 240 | 30.85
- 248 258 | 30.79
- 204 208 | 29.26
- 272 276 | 32.36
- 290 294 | 31.06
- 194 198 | 29.25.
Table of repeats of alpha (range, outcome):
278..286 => 31.91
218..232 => 30.87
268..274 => 34.09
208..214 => 28.64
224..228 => 28.46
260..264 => 32.11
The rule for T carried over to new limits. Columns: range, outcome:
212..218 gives 28.1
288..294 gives 29.9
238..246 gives 27.9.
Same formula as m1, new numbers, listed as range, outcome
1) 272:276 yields 32.27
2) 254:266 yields 28.77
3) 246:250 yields 29.63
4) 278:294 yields 29.19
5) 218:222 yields 27.58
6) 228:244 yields 27.3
